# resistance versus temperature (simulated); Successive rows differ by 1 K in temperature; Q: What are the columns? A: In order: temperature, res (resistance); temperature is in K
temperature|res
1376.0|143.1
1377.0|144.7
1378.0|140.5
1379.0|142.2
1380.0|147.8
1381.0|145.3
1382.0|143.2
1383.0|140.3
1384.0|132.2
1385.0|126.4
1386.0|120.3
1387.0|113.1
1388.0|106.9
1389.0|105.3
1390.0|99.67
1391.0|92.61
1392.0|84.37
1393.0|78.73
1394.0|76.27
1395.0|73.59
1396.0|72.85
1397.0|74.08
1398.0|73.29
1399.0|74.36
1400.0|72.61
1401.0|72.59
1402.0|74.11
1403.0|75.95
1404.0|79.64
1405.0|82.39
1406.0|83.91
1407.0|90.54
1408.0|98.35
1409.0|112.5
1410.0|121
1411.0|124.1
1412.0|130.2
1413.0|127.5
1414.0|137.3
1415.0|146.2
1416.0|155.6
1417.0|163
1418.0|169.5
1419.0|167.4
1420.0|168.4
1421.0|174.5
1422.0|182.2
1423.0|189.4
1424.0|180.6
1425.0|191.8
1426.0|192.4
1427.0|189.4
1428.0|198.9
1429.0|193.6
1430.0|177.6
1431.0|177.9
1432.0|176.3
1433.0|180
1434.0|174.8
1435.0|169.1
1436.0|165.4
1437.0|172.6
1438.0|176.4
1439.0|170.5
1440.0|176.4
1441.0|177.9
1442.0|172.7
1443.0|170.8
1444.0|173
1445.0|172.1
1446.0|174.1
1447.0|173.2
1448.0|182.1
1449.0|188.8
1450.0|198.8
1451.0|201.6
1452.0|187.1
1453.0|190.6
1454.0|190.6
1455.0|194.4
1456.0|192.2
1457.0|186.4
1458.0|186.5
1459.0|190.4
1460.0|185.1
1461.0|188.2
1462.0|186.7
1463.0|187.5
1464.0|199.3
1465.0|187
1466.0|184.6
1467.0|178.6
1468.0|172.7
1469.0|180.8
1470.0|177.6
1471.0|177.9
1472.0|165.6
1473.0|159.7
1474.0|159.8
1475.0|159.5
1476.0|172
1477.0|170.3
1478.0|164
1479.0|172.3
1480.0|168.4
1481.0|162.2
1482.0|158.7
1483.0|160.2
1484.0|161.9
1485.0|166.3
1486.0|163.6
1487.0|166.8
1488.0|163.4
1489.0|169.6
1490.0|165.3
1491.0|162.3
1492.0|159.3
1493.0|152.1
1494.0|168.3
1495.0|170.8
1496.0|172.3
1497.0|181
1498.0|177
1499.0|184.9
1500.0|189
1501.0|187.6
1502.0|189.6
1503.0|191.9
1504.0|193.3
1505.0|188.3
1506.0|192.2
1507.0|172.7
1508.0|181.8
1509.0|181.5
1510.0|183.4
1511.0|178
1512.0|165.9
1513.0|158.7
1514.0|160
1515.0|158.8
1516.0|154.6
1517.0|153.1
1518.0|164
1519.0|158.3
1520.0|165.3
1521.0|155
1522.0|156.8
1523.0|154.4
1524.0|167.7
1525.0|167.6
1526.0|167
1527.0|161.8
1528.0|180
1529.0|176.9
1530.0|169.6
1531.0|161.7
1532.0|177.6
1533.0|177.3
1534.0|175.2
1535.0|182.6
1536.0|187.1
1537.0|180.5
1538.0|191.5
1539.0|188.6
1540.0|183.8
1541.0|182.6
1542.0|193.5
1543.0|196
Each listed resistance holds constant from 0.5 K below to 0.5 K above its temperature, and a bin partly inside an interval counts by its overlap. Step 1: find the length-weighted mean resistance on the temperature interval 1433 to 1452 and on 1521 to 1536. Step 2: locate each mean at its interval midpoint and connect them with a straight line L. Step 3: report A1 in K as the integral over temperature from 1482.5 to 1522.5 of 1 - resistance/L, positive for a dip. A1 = 0.4 K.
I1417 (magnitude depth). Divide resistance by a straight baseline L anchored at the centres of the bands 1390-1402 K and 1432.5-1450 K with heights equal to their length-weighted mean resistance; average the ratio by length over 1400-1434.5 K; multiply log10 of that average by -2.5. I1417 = -0.150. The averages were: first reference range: 77.7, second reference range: 175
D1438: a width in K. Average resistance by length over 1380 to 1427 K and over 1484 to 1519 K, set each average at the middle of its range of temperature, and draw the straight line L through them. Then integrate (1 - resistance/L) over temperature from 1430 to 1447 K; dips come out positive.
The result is -4.3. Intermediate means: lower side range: 121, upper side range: 172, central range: 174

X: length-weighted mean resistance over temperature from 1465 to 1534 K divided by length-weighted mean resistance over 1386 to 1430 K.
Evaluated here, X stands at 1.38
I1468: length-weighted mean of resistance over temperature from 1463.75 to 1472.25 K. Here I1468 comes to 180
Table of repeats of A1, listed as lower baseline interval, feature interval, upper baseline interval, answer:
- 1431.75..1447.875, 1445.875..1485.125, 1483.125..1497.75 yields -2.07 K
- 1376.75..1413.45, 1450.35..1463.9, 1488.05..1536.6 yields -4.89 K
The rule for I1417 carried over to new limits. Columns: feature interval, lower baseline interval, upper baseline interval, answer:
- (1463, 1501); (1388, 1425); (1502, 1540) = -0.122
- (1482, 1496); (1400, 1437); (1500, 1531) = 0.004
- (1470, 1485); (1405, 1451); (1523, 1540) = 0.024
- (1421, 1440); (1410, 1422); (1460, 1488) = -0.157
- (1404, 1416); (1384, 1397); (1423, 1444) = 0.181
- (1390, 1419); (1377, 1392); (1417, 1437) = 0.439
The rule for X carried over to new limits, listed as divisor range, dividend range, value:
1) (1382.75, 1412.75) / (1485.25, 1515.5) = 1.83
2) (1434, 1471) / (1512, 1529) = 0.89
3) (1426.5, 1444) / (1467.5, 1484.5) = 0.94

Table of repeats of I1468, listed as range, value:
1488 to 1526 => 171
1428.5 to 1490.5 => 177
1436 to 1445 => 173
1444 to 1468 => 187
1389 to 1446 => 138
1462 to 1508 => 174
